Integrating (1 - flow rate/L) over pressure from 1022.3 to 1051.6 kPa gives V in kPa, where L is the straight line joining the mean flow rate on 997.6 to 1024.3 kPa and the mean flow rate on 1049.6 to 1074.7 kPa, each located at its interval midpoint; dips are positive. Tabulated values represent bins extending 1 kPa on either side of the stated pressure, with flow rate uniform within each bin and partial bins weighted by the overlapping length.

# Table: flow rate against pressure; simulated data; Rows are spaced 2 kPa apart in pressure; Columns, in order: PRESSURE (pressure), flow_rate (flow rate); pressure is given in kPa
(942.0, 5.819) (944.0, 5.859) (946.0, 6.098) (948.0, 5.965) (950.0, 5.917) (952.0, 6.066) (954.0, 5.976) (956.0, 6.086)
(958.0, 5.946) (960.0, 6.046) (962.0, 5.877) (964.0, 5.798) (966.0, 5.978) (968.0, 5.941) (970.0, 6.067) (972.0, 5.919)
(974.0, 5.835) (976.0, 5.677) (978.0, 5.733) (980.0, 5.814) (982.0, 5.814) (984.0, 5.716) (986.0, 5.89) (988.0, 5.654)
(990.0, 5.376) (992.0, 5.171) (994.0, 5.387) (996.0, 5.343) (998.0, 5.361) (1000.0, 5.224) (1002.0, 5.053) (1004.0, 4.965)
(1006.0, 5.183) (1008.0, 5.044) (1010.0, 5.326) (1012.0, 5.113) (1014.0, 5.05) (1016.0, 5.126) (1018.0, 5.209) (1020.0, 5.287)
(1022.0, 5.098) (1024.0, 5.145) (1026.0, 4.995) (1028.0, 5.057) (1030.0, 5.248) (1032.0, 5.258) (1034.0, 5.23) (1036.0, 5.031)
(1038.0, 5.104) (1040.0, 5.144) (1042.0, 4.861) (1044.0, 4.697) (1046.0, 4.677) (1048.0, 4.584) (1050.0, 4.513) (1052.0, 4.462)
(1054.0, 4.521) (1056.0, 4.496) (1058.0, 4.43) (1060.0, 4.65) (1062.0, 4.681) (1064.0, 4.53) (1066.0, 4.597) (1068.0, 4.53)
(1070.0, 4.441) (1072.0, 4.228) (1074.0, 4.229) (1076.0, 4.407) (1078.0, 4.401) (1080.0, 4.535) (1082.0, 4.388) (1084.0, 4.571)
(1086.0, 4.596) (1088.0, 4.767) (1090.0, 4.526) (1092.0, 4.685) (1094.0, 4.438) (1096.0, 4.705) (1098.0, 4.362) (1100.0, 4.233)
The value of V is -0.9 kPa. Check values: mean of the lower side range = 5.15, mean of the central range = 4.96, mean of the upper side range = 4.49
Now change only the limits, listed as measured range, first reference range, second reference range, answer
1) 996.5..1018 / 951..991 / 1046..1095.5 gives 0.87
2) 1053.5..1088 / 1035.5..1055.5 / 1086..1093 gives 1.46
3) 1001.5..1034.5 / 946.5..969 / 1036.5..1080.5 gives -0.03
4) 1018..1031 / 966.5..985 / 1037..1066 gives -0.15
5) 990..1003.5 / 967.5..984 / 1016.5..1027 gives 0.66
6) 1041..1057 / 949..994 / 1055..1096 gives 0.81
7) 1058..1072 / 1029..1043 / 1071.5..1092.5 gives 0.55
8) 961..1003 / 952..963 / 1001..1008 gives -1.07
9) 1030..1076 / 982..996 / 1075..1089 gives 1.52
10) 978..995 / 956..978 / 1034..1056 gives 0.05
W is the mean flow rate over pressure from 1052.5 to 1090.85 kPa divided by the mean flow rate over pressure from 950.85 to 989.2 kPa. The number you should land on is 0.8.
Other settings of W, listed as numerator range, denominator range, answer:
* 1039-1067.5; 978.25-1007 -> 0.85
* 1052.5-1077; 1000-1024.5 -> 0.87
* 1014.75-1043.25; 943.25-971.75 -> 0.86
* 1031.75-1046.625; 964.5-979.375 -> 0.85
